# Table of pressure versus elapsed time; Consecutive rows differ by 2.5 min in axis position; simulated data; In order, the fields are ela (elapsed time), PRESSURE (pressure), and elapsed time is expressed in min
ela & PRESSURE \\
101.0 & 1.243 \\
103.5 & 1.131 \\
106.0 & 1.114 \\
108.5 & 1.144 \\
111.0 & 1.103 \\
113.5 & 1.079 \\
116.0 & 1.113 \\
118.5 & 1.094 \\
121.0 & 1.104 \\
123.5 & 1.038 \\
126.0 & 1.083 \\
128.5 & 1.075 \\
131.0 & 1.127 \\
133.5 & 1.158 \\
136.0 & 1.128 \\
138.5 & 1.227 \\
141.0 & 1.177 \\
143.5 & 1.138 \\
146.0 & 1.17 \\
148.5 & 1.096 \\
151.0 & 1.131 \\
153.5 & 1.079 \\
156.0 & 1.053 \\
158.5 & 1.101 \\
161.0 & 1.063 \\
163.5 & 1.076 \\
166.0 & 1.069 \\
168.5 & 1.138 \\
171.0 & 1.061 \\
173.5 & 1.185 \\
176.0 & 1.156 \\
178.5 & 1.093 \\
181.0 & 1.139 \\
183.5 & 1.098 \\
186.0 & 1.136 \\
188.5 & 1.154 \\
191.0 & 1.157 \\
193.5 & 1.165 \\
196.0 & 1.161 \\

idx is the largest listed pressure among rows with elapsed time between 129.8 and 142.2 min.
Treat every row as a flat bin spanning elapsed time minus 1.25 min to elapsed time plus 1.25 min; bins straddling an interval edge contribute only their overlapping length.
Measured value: 1.227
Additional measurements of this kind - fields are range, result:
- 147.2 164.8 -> 1.131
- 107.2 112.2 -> 1.144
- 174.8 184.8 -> 1.156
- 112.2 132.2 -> 1.127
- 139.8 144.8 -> 1.177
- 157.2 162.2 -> 1.101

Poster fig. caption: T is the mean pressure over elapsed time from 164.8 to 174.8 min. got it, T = 1.11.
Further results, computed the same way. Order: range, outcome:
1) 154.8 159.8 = 1.08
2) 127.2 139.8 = 1.14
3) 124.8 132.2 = 1.09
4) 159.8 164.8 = 1.07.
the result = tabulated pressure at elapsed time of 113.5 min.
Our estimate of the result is 1.079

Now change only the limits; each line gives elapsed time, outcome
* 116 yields 1.113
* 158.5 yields 1.101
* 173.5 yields 1.185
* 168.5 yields 1.138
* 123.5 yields 1.038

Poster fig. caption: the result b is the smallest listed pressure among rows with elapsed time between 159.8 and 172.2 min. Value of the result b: 1.061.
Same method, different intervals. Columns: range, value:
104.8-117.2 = 1.079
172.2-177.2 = 1.156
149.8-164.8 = 1.053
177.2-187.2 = 1.093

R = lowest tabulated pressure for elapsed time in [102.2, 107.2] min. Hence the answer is 1.114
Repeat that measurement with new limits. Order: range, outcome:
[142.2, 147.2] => 1.138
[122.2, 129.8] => 1.038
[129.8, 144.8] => 1.127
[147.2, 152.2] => 1.096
